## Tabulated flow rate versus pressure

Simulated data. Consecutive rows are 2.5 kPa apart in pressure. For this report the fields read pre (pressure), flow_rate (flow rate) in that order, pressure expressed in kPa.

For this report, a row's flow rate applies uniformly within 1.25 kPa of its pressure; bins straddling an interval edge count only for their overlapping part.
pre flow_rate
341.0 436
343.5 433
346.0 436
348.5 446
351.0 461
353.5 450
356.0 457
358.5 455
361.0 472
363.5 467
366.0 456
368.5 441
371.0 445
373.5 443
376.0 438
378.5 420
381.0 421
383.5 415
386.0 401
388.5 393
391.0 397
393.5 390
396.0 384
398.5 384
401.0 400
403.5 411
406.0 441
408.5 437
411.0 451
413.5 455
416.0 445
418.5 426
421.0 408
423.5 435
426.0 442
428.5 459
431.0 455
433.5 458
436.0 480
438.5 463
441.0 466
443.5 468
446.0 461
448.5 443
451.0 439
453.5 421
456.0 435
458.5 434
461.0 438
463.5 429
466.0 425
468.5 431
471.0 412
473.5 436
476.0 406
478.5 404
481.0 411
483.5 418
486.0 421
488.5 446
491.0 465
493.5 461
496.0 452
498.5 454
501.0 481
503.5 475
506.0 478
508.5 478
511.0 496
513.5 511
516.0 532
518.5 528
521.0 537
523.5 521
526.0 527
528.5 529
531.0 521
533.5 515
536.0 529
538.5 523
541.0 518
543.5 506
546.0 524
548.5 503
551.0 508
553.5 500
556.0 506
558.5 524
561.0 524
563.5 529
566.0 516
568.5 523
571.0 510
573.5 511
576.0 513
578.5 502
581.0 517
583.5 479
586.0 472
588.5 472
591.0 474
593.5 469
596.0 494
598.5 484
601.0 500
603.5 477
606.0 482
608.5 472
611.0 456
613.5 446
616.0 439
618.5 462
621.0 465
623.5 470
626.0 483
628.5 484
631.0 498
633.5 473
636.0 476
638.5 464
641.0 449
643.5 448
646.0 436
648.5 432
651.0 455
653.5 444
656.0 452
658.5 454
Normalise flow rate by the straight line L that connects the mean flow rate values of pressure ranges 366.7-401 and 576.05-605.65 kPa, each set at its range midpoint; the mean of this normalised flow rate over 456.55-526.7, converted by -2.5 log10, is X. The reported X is -0.02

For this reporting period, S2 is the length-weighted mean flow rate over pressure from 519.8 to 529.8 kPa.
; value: 528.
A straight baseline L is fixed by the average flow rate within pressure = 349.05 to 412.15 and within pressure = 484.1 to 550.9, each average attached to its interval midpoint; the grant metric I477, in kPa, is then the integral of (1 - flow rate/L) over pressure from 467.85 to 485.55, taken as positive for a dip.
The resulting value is 2.2 kPa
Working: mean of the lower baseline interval 429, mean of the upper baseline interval 497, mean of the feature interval 417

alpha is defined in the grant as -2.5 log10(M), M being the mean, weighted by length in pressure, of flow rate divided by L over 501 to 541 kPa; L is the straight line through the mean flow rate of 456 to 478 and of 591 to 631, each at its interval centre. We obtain -0.16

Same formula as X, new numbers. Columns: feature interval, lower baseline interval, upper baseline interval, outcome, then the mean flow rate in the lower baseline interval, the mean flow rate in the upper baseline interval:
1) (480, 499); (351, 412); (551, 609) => 0.06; 428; 498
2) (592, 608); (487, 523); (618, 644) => -0.02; 486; 471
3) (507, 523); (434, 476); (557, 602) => -0.10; 442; 501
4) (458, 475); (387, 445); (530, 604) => 0.07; 433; 505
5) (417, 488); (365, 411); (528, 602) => 0.03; 418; 506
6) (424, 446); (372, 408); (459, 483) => -0.11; 411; 422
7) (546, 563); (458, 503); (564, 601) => -0.07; 435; 496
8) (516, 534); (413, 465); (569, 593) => -0.11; 445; 495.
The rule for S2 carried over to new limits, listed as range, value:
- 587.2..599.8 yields 479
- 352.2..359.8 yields 454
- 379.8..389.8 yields 407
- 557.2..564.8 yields 525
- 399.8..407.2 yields 417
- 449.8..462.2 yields 433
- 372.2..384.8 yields 427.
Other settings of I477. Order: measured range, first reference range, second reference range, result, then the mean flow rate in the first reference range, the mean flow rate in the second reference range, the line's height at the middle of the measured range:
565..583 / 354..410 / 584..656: -2.1 kPa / 426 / 467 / 459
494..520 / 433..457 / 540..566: 0.0 kPa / 453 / 514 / 488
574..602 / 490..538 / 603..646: -0.7 kPa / 500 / 466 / 477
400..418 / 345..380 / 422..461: 0.6 kPa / 449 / 450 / 450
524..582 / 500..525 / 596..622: -3.2 kPa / 504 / 470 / 490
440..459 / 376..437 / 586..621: -0.5 kPa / 425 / 471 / 435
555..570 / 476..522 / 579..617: -1.5 kPa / 467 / 476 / 473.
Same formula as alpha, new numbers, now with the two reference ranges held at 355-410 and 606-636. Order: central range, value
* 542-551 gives -0.124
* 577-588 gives -0.067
